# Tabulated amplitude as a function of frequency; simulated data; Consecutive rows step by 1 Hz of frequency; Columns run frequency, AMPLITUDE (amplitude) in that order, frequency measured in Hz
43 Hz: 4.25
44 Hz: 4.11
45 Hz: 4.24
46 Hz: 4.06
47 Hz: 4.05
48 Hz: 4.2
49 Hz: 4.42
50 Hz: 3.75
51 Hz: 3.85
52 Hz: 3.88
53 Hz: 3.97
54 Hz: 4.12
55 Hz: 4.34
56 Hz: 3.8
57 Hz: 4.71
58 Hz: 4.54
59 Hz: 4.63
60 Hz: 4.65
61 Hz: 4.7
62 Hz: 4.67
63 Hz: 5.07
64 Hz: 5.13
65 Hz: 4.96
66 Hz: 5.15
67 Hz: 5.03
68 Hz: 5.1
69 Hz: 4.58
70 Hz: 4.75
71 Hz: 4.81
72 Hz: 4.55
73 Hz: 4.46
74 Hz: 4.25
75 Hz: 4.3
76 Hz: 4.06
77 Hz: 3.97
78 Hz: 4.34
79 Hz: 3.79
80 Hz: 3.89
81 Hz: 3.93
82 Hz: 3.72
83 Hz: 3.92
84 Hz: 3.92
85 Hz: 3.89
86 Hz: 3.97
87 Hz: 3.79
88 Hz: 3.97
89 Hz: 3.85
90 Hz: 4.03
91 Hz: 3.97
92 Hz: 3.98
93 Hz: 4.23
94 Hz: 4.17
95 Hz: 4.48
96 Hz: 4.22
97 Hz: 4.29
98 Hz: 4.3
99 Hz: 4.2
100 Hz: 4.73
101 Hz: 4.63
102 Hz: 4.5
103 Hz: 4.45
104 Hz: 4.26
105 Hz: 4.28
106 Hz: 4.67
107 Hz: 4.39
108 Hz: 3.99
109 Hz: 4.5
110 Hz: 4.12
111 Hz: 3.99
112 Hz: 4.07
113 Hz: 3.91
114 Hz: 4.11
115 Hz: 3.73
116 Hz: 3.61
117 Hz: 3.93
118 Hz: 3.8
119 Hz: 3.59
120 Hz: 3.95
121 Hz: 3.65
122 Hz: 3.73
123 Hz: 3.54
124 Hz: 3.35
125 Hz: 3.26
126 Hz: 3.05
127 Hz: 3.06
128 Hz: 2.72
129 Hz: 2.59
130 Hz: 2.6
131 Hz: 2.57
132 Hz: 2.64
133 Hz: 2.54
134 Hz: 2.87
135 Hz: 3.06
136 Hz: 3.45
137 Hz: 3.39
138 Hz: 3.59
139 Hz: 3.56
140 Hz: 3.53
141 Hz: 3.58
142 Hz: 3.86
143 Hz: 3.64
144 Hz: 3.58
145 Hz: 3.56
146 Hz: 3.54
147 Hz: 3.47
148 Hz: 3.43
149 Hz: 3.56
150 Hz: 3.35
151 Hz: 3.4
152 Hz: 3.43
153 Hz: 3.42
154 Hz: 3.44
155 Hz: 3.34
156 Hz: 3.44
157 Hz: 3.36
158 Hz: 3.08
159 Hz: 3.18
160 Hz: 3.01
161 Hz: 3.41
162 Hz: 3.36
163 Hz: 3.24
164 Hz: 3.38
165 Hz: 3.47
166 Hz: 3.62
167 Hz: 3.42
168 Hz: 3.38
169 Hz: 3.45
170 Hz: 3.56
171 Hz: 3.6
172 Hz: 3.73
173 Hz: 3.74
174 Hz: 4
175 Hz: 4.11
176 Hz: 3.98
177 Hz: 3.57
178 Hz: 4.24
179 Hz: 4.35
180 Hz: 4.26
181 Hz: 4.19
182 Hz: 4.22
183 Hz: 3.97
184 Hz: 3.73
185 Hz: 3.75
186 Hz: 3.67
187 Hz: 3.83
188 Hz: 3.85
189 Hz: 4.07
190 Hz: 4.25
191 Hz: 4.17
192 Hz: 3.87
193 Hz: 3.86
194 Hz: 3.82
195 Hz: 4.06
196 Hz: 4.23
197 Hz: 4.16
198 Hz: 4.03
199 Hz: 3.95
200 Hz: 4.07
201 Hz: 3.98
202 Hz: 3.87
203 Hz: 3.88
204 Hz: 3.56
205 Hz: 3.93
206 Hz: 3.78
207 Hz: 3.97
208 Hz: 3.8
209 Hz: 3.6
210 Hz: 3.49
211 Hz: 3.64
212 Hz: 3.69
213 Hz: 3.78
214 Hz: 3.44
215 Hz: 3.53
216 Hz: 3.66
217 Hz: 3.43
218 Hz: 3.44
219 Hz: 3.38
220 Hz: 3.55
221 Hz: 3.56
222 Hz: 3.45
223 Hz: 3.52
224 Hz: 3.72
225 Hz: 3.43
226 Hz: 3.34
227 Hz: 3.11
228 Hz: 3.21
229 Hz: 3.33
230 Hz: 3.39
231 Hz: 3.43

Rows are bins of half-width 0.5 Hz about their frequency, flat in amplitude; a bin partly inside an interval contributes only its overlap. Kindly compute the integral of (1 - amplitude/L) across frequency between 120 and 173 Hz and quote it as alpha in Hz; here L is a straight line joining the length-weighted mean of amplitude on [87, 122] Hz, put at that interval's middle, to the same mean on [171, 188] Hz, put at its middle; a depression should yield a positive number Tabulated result 9.0 Hz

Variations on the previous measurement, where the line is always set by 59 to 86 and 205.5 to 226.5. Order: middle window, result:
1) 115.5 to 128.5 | 2.09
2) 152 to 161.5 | 1.52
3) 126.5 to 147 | 4.29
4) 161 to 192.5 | 0.09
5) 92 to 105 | -0.21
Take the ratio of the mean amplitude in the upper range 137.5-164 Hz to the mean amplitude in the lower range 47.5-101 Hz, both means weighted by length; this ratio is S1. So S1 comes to 0.8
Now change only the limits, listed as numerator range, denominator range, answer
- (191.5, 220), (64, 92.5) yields 0.89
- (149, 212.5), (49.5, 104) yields 0.87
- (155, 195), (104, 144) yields 1.05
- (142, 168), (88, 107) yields 0.80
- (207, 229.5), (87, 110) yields 0.82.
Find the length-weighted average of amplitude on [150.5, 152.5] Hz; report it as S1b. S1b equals 3.42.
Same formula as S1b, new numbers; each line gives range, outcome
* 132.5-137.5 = 3.06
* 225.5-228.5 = 3.22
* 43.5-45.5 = 4.18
